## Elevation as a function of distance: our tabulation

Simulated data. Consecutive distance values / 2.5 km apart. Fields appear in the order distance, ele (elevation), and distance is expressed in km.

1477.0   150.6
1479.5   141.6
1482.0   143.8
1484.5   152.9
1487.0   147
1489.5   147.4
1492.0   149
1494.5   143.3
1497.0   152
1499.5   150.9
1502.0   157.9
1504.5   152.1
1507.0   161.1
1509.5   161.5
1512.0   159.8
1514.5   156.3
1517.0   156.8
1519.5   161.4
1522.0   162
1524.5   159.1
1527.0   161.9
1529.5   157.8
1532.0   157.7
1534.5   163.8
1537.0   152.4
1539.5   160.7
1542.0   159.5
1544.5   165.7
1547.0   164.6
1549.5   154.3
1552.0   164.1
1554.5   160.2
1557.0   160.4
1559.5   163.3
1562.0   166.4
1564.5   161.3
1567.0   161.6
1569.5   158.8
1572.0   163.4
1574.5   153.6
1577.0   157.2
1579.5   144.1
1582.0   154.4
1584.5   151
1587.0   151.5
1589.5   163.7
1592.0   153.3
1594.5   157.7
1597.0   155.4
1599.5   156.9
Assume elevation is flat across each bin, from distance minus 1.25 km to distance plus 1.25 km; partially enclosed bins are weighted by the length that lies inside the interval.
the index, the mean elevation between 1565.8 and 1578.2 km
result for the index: 159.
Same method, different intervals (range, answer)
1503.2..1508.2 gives 157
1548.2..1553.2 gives 159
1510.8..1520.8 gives 159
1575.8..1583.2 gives 152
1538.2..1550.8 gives 161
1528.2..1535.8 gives 160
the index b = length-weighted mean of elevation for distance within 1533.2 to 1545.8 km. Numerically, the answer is 160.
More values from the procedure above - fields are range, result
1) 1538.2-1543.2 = 160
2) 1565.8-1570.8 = 160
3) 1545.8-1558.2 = 161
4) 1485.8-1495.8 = 147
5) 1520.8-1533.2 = 160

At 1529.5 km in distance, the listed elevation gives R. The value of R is 157.8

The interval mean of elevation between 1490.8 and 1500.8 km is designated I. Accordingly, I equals 149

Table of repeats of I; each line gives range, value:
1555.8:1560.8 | 162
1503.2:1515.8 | 158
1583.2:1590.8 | 155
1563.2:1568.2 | 161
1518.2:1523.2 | 162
